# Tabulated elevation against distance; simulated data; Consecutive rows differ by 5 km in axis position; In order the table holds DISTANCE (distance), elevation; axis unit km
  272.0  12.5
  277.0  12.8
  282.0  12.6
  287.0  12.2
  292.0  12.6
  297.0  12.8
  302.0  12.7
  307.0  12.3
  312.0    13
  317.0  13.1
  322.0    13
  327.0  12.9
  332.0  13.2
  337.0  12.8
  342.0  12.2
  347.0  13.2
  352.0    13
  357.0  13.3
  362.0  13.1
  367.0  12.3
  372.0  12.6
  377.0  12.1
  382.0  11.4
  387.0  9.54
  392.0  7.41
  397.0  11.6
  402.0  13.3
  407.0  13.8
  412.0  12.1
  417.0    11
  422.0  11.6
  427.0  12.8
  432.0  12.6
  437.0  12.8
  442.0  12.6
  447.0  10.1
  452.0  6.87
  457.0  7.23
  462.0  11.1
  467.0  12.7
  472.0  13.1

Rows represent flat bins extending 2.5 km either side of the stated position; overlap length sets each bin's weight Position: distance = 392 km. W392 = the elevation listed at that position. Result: 7.41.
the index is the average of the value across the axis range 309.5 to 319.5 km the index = 13.1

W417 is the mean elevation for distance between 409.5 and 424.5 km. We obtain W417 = 11.6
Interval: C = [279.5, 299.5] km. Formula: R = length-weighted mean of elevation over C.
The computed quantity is 12.6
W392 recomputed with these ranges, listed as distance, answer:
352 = 13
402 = 13.3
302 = 12.7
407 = 13.8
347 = 13.2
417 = 11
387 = 9.54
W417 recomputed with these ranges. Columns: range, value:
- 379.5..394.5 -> 9.45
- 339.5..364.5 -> 13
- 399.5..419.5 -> 12.6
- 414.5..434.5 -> 12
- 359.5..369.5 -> 12.7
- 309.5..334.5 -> 13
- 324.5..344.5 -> 12.8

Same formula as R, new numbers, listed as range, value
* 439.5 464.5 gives 9.58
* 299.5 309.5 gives 12.5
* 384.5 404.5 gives 10.5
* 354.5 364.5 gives 13.2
